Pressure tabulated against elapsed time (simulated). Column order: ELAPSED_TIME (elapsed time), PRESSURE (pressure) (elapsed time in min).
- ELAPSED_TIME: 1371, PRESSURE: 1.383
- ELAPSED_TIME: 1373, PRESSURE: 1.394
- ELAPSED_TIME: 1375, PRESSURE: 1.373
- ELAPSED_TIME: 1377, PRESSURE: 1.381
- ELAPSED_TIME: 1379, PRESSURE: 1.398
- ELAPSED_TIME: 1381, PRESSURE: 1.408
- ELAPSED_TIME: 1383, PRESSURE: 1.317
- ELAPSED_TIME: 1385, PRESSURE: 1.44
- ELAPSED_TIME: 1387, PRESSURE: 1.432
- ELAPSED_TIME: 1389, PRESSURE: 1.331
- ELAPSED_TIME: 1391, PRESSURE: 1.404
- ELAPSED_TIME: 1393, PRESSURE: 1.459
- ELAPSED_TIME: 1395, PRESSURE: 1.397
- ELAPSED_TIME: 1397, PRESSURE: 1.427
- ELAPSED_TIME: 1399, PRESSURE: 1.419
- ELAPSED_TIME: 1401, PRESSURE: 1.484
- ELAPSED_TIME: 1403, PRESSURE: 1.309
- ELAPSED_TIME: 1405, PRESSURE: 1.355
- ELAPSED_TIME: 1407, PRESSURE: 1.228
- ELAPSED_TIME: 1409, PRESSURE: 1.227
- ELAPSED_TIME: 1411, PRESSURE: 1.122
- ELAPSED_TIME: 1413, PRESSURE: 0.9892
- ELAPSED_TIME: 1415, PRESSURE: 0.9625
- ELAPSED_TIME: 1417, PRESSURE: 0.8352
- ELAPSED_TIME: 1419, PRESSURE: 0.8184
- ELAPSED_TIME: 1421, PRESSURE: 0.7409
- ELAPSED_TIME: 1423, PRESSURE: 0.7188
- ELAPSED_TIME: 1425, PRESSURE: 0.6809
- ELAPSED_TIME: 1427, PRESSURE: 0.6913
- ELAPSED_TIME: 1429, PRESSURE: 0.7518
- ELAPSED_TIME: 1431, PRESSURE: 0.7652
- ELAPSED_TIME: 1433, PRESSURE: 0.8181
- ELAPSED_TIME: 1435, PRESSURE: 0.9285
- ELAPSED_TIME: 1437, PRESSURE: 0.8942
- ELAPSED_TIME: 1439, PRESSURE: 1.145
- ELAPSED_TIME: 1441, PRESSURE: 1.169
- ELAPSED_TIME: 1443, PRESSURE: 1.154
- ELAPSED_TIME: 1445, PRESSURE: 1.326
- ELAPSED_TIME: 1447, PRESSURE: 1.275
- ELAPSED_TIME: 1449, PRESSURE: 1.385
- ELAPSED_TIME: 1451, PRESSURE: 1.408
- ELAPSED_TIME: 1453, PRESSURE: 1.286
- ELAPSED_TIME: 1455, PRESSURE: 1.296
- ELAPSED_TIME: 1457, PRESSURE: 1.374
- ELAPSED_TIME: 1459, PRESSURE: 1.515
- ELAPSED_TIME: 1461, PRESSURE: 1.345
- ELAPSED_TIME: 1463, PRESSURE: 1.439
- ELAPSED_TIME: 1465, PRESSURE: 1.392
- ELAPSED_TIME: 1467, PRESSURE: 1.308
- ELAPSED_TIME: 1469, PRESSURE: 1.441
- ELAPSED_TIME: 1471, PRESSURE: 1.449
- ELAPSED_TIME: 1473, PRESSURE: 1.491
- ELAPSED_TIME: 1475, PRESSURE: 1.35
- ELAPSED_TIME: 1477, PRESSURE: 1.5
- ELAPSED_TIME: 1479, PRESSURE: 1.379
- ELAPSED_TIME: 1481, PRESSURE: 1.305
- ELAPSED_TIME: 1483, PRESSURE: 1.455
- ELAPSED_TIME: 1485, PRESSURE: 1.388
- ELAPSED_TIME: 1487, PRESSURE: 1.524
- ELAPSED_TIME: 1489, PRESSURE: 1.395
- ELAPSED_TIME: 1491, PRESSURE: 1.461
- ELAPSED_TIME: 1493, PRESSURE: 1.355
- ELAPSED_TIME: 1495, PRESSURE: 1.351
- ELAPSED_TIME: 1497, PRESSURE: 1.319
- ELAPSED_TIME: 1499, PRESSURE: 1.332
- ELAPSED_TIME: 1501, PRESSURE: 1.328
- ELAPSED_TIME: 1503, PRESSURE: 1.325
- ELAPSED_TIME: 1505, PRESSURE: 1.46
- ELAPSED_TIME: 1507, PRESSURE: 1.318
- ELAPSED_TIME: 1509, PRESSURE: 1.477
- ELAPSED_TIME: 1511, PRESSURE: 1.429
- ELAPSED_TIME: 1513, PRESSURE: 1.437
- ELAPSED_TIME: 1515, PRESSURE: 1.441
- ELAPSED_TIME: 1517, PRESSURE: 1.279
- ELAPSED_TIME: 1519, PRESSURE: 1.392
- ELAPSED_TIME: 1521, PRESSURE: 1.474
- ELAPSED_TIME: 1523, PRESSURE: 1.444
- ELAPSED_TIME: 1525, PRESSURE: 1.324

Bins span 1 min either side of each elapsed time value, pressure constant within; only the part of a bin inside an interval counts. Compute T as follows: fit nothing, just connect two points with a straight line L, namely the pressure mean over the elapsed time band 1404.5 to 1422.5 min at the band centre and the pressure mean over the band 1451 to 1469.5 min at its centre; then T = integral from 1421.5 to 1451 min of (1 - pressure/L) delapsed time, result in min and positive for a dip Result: 5.2 min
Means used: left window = 1.01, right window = 1.38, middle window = 0.989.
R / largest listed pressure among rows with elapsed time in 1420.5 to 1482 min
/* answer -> 1.515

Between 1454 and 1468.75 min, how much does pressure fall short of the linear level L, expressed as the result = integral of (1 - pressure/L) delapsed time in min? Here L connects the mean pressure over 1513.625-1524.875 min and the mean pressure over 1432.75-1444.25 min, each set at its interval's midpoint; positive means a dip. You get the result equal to -3.2 min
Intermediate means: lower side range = 1.04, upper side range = 1.4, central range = 1.38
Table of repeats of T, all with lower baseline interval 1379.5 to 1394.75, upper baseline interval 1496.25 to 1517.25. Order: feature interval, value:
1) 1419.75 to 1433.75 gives 6.6 min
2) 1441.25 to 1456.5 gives 1.0 min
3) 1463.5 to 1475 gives -0.2 min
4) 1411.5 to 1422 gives 3.9 min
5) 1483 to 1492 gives -0.4 min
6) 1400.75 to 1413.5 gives 1.4 min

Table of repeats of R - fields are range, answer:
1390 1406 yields 1.484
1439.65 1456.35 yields 1.408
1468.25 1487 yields 1.524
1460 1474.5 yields 1.491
